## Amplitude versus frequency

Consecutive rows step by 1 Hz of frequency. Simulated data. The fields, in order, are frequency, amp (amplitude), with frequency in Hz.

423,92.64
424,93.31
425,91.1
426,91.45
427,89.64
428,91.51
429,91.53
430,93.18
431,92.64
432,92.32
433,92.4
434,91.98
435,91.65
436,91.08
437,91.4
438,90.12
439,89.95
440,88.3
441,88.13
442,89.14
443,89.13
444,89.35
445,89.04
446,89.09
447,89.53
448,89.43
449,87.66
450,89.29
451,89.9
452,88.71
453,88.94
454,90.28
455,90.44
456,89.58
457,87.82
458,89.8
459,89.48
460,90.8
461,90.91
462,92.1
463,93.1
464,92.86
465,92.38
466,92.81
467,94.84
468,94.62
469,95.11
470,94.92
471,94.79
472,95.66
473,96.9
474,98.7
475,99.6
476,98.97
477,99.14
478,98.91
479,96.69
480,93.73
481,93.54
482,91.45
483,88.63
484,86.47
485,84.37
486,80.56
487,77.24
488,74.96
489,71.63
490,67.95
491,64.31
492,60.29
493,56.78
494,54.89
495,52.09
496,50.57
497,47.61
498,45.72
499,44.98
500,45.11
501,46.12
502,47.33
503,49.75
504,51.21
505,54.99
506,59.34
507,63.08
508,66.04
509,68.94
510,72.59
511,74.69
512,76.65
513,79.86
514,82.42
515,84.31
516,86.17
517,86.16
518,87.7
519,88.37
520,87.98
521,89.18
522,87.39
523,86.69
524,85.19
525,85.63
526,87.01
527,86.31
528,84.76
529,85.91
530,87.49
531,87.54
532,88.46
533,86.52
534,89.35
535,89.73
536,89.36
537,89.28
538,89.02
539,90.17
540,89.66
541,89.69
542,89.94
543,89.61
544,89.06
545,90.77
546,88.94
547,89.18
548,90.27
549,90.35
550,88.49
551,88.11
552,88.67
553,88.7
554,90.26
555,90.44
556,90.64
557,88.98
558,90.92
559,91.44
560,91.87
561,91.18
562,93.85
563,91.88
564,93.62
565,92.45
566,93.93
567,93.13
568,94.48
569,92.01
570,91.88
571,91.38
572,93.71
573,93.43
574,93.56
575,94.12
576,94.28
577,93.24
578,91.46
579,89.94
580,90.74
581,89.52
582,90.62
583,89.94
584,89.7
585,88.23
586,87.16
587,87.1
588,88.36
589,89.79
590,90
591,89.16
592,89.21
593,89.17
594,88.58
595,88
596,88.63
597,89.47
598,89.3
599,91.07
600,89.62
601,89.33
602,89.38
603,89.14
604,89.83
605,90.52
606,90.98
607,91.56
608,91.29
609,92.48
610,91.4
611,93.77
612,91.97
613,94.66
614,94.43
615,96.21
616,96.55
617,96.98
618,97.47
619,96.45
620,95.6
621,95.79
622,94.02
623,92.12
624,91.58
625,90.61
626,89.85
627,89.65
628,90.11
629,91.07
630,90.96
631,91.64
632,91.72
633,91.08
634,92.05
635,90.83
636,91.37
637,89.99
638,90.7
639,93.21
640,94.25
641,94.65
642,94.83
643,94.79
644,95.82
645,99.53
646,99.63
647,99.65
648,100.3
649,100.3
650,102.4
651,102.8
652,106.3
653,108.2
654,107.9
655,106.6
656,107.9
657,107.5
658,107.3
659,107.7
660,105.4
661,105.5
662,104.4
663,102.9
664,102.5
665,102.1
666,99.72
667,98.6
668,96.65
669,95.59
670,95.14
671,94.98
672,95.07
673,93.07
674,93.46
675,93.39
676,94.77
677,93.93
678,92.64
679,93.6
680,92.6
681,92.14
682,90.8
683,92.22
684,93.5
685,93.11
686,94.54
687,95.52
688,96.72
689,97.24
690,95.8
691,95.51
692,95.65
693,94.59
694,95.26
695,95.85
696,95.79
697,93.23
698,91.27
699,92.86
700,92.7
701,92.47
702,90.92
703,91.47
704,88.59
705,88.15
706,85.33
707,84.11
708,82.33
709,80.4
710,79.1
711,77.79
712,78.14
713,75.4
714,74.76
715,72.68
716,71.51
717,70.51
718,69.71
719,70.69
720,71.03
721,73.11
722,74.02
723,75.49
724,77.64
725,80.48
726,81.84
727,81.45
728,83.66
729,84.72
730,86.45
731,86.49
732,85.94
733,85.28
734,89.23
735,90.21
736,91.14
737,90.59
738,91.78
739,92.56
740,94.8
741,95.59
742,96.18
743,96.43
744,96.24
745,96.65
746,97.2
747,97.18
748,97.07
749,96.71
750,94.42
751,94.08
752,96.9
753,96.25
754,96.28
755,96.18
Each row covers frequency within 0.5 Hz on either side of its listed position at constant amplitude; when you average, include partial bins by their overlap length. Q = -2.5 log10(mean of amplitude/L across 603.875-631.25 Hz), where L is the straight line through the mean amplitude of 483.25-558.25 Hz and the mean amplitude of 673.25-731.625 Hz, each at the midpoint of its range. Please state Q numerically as -0.13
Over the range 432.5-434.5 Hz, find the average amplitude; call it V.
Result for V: 92.2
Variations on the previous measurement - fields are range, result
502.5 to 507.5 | 55.7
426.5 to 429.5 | 90.9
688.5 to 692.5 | 96.1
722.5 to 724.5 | 76.6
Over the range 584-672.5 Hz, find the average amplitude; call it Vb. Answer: 94.9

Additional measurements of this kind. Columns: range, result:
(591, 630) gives 91.7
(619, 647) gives 93.1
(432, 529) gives 82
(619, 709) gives 95.5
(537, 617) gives 90.9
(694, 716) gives 85.8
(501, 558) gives 82.7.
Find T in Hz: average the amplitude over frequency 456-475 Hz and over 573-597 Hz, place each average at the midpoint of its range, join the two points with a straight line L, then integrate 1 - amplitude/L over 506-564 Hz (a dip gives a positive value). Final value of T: 3.2 Hz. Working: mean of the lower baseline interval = 93.3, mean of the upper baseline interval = 90.1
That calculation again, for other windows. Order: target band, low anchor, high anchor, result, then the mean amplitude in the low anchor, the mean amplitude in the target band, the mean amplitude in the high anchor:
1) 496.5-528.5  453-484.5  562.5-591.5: 7.2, 93.3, 71.5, 91.3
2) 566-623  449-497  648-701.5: 0.9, 85.7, 91.6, 97.9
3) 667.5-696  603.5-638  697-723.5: -3.3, 92.5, 94.4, 80.8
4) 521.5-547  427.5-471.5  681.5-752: 0.5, 91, 88.2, 87.8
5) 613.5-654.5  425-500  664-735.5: -3.8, 85.6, 95.4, 88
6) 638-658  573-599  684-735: -3.0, 90.1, 101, 85.3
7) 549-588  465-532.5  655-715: -3.3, 78.3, 91.1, 93.7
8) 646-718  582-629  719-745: -4.7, 91.2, 93.9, 86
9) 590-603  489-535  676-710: -1.3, 71.8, 89.3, 92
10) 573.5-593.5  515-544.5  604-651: 0.2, 87.8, 90.3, 93.9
